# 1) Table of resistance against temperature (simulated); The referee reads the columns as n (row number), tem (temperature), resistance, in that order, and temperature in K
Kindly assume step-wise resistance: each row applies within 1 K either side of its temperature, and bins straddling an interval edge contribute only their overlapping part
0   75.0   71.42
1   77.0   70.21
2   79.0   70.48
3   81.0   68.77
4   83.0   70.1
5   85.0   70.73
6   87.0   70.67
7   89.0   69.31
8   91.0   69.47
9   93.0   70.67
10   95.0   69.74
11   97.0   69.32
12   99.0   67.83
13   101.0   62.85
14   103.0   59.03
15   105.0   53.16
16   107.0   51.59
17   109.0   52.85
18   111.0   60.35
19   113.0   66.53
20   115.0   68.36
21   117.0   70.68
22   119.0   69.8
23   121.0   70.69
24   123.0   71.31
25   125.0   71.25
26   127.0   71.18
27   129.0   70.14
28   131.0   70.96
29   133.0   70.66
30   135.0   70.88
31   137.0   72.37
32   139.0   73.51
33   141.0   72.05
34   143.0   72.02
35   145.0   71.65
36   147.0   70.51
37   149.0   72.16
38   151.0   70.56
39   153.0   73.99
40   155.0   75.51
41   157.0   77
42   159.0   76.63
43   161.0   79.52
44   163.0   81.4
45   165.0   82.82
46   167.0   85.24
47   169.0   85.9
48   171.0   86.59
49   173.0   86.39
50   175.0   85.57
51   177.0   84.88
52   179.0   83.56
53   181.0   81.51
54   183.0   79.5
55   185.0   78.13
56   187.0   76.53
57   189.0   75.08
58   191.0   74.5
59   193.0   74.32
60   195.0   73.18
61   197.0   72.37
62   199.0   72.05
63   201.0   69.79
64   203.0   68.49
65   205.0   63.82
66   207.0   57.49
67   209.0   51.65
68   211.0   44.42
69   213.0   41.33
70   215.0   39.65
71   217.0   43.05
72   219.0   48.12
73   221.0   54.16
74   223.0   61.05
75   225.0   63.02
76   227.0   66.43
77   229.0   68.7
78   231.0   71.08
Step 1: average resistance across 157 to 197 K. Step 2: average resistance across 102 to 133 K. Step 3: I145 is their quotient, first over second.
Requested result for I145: 1.2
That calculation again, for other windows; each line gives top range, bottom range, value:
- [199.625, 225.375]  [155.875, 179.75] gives 0.66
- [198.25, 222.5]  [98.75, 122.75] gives 0.87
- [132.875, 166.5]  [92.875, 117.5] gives 1.19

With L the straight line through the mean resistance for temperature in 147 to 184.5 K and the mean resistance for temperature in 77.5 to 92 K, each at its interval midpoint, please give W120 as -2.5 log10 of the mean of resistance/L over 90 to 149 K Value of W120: 0.102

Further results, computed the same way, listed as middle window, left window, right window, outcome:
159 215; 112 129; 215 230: -0.19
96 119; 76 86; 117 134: 0.13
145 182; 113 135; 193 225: -0.23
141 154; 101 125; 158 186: 0.04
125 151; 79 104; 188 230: -0.10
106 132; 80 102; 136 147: 0.07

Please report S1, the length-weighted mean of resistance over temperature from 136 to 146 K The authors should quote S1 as 72.3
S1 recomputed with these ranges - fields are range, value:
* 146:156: 72.5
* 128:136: 70.7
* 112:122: 69.2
